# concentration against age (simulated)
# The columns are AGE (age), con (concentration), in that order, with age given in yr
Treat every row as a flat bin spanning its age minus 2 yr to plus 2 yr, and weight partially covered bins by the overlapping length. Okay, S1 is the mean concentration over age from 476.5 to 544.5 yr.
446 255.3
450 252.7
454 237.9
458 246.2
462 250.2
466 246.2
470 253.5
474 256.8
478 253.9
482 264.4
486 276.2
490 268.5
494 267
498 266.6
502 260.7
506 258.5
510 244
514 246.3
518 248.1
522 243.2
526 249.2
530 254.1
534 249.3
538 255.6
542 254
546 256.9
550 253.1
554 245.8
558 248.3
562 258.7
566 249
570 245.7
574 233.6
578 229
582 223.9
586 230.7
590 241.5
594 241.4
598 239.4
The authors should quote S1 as 256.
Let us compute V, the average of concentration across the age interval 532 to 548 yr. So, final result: 254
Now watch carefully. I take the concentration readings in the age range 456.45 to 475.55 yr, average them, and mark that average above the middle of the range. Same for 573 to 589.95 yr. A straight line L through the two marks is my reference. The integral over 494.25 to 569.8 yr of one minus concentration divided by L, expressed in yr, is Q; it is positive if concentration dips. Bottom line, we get -4.25 yr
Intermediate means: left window 251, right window 230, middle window 252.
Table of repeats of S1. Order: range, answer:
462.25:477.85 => 252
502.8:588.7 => 247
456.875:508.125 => 259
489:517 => 258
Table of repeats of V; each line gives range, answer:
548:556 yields 249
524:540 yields 252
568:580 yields 236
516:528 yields 247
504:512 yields 251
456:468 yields 248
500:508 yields 260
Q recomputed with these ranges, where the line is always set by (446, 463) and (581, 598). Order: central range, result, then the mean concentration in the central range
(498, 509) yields -0.7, 259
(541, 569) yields -1.6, 252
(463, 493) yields -1.8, 260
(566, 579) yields -0.1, 239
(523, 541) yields -0.8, 252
